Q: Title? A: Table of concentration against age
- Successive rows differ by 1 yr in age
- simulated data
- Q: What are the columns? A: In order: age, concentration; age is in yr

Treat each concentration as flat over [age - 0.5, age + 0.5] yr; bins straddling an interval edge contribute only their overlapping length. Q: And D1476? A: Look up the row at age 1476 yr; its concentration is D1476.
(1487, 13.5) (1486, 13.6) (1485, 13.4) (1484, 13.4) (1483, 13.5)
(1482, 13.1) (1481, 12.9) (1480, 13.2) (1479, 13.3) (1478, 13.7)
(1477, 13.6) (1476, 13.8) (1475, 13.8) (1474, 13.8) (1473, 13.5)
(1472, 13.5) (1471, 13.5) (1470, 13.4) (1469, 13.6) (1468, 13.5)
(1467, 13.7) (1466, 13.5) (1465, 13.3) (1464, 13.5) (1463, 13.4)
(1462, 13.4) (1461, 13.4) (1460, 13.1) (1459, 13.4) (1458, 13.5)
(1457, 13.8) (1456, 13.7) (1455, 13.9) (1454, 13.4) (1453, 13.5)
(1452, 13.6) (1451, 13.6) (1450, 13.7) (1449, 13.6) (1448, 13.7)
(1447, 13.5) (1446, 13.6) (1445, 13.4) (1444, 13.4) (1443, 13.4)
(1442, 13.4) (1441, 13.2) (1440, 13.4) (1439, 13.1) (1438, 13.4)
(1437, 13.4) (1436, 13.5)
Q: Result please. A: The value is 13.8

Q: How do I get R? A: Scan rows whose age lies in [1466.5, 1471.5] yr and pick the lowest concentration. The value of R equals 13.4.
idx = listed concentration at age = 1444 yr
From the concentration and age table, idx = 13.4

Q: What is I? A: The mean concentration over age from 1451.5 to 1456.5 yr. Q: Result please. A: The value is 13.6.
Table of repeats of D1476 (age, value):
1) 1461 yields 13.4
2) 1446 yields 13.6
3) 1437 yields 13.4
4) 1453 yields 13.5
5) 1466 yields 13.5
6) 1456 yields 13.7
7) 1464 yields 13.5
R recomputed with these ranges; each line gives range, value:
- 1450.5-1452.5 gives 13.6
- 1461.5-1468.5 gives 13.3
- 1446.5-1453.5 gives 13.5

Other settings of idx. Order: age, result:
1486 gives 13.6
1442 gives 13.4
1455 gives 13.9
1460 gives 13.1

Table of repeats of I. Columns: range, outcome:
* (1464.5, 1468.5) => 13.5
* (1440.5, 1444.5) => 13.3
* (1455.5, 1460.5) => 13.5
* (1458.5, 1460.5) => 13.2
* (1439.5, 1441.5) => 13.3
